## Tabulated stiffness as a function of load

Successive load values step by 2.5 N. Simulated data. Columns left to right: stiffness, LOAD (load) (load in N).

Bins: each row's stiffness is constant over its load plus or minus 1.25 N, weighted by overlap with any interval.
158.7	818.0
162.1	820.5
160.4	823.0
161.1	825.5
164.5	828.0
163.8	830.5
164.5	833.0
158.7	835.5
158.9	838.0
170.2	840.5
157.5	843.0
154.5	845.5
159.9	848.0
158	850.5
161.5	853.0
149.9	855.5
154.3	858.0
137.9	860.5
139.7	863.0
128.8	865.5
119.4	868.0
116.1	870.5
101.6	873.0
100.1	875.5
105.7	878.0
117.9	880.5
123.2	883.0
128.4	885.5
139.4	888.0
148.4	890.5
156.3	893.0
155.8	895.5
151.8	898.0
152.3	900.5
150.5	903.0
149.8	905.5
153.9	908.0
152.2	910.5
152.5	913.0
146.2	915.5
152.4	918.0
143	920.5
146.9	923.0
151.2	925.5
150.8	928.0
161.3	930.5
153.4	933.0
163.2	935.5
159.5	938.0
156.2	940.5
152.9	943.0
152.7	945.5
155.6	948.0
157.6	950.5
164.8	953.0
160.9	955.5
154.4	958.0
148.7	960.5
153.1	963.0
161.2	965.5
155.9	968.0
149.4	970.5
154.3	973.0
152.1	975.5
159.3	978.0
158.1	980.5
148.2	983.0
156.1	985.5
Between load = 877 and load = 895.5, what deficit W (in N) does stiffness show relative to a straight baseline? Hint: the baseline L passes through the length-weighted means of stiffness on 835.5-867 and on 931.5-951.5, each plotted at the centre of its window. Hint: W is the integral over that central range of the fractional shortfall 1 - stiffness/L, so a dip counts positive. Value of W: 2.49 N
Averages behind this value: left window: 153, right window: 156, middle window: 133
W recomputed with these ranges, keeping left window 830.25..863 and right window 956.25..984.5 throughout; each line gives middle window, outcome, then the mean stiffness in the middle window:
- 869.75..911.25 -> 5.4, 136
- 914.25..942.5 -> 0.4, 153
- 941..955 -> -0.2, 157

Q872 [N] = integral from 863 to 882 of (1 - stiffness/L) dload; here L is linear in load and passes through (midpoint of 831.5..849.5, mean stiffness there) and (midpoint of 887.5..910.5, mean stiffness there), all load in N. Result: 5.0 N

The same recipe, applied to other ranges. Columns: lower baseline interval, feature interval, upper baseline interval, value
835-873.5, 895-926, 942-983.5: 0.1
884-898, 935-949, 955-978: -0.4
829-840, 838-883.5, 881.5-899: 4.8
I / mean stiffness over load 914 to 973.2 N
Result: 154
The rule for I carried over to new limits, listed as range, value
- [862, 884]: 117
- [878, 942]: 148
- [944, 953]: 157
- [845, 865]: 151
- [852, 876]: 132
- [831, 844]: 162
